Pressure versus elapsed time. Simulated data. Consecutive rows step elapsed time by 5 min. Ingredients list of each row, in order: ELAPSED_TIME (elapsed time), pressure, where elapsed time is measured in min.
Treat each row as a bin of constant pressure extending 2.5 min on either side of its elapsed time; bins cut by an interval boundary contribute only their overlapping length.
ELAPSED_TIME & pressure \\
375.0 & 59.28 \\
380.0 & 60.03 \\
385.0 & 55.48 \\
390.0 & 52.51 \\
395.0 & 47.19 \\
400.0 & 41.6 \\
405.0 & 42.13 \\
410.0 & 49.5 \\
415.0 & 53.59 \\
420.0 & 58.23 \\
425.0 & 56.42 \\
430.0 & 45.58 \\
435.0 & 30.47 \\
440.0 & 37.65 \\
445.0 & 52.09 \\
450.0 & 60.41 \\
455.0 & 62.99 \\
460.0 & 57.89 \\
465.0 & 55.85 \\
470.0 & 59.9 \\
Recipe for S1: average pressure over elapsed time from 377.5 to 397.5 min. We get 53.8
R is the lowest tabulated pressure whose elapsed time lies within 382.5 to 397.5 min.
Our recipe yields 47.19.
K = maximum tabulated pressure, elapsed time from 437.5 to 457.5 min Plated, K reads 62.99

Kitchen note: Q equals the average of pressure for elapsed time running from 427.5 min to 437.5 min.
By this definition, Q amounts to 38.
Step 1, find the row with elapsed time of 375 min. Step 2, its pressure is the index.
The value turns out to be 59.28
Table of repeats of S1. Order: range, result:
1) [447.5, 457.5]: 61.7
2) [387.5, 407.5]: 45.9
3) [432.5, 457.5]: 48.7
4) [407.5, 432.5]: 52.7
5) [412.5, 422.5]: 55.9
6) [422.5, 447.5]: 44.4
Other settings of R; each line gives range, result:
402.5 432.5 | 42.13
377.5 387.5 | 55.48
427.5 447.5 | 30.47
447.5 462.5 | 57.89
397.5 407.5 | 41.6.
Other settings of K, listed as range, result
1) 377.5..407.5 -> 60.03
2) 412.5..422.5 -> 58.23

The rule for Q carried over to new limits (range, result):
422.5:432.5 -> 51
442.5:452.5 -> 56.2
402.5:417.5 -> 48.4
